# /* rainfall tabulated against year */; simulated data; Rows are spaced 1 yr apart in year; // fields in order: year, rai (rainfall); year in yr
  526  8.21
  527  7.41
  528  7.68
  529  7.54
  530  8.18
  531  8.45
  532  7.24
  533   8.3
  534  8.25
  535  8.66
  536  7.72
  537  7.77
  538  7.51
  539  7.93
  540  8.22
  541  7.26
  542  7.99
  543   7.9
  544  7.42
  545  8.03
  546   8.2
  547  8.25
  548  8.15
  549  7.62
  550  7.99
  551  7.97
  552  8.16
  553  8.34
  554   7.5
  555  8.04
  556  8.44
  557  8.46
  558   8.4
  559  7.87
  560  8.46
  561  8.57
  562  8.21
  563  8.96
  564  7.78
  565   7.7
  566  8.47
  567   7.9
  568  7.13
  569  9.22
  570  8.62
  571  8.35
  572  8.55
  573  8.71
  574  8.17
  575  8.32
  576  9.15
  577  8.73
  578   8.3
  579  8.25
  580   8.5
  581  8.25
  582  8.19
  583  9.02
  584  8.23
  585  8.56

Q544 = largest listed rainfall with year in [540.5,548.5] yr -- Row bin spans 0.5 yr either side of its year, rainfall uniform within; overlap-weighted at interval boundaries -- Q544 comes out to 8.25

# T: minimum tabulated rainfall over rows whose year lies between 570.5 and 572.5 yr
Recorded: 8.35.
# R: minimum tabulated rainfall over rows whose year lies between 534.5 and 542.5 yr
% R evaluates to 7.26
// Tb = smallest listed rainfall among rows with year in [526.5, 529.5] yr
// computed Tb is 7.41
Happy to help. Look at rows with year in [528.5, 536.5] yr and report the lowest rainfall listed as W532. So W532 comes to 7.24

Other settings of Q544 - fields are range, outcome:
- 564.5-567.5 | 8.47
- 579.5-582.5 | 8.5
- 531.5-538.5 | 8.66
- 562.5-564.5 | 8.96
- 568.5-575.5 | 9.22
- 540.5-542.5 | 7.99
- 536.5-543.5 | 8.22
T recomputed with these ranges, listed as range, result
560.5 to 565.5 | 7.7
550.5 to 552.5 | 7.97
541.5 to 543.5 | 7.9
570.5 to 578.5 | 8.17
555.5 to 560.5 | 7.87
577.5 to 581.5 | 8.25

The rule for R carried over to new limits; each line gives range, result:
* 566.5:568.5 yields 7.13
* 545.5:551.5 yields 7.62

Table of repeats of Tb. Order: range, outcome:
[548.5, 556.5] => 7.5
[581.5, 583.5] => 8.19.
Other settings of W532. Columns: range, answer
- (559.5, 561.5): 8.46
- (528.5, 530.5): 7.54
